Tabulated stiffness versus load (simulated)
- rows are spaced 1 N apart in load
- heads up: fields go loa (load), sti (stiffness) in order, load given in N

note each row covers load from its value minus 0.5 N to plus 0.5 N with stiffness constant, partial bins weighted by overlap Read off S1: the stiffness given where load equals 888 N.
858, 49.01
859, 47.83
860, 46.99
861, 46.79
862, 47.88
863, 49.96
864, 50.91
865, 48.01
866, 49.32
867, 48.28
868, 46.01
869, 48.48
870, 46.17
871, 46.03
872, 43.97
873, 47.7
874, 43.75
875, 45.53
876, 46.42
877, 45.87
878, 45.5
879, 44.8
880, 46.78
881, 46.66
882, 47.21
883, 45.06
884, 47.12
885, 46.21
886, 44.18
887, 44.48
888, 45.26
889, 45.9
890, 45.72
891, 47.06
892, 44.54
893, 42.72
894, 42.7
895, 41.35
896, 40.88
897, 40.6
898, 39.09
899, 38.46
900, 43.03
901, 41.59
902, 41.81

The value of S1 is 45.26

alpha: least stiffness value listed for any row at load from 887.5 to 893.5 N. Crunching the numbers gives 42.72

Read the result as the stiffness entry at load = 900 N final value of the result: 43.03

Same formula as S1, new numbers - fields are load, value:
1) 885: 46.21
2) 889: 45.9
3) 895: 41.35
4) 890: 45.72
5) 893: 42.72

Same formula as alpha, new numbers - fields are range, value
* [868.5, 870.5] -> 46.17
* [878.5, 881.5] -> 44.8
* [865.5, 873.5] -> 43.97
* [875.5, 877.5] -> 45.87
